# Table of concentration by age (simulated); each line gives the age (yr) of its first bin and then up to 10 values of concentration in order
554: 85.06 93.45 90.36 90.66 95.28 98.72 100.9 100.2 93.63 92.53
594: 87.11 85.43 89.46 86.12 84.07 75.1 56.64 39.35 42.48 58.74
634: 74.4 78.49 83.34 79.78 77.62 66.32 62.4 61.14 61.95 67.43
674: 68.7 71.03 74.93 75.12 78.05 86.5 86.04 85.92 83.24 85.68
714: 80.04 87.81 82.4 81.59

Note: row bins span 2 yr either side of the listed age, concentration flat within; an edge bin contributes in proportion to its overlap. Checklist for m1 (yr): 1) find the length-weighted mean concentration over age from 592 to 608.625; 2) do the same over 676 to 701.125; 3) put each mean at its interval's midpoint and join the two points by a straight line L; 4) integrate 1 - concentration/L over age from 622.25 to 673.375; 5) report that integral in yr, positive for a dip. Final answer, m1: 9.7 yr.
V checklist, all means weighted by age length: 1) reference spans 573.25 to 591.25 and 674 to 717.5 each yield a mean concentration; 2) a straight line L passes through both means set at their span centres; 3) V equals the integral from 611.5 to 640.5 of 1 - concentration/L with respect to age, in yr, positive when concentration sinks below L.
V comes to 9.3 yr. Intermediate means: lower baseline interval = 97.3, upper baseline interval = 80.4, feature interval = 61.5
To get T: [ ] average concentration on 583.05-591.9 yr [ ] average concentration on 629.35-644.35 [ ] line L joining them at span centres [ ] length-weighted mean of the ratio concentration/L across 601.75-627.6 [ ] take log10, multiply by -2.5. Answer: 0.257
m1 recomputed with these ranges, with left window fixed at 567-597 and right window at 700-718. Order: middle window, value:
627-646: 3.69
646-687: 8.75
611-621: 2.94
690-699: 0.10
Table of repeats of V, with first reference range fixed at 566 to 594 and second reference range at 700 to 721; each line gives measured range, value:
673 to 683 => 1.8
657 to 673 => 4.5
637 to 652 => 1.7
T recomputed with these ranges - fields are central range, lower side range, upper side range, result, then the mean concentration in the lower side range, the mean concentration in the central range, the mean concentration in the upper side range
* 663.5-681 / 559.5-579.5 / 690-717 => 0.27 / 95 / 67.5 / 84.2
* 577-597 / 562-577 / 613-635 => -0.14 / 94.7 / 94.1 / 56.2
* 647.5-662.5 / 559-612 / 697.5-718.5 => 0.28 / 91.9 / 67.9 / 84.5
